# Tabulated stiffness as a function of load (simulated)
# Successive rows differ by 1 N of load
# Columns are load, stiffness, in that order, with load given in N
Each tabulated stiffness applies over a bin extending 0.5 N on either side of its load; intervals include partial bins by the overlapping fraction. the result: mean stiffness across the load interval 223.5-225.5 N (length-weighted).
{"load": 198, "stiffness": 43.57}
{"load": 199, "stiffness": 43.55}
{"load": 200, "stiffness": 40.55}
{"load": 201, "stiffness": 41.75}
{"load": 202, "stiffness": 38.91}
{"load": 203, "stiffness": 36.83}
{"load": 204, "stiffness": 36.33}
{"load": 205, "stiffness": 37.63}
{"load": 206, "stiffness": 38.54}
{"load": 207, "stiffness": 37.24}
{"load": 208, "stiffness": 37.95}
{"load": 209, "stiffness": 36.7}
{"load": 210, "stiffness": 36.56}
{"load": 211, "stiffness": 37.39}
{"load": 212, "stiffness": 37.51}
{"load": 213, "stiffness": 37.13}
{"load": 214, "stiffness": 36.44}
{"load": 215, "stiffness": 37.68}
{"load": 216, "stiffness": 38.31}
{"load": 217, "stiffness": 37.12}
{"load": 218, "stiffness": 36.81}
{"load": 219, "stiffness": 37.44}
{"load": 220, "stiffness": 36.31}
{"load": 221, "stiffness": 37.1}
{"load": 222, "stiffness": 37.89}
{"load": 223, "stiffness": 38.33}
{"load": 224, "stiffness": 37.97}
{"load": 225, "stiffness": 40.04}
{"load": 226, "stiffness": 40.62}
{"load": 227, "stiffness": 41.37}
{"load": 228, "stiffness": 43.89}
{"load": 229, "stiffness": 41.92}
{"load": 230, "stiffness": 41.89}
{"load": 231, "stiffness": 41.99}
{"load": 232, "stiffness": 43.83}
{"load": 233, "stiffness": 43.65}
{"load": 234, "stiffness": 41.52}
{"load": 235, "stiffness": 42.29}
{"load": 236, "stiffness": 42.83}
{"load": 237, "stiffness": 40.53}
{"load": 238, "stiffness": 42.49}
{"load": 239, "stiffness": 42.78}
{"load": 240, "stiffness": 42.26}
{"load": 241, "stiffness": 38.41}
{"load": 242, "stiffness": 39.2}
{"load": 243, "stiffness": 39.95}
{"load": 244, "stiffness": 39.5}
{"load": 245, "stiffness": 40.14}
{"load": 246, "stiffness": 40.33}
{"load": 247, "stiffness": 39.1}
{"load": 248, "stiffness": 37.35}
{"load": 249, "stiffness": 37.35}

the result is 39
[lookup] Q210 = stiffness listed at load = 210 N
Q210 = 36.56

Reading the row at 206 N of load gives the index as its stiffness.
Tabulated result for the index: 38.54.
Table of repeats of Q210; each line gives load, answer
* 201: 41.75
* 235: 42.29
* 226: 40.62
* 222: 37.89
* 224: 37.97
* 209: 36.7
